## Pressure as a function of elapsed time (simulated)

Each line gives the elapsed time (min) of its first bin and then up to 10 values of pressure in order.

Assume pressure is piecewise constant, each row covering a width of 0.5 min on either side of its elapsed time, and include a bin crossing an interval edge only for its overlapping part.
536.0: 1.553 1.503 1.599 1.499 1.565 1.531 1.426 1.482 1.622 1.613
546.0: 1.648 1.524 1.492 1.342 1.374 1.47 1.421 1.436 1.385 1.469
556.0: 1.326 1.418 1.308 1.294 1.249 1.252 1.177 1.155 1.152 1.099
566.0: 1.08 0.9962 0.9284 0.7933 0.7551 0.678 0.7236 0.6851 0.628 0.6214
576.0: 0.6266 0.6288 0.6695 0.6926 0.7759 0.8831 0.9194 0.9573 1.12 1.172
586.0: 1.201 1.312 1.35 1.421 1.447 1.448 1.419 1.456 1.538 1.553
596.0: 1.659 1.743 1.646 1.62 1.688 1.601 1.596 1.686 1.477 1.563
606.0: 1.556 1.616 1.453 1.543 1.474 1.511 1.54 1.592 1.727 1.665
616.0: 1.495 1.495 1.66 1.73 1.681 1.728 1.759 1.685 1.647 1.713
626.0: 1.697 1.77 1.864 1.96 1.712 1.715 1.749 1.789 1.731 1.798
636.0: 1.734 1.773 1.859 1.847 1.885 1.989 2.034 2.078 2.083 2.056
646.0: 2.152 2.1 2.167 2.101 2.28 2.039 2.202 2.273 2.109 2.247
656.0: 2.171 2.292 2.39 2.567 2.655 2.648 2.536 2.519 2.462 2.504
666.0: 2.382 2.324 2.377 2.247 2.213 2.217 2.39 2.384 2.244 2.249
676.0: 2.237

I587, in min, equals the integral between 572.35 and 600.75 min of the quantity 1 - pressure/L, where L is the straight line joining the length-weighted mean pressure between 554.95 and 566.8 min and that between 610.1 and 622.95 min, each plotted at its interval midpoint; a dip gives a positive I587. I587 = 5.1 min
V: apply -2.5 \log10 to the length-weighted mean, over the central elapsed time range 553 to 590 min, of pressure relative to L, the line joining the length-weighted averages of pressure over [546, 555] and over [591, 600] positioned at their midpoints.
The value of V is 0.40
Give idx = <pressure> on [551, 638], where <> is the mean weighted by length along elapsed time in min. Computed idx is 1.38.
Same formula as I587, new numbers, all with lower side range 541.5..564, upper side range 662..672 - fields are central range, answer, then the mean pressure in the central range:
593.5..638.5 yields 6.3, 1.66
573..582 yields 5.1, 0.703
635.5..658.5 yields 1.3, 2.08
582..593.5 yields 2.8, 1.28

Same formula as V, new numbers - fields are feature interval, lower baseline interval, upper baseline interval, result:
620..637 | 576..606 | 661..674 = 0.05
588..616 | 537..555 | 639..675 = 0.20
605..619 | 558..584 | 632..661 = -0.01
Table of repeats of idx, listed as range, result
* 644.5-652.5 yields 2.14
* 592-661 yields 1.83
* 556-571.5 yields 1.1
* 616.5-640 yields 1.75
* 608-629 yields 1.65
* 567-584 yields 0.766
